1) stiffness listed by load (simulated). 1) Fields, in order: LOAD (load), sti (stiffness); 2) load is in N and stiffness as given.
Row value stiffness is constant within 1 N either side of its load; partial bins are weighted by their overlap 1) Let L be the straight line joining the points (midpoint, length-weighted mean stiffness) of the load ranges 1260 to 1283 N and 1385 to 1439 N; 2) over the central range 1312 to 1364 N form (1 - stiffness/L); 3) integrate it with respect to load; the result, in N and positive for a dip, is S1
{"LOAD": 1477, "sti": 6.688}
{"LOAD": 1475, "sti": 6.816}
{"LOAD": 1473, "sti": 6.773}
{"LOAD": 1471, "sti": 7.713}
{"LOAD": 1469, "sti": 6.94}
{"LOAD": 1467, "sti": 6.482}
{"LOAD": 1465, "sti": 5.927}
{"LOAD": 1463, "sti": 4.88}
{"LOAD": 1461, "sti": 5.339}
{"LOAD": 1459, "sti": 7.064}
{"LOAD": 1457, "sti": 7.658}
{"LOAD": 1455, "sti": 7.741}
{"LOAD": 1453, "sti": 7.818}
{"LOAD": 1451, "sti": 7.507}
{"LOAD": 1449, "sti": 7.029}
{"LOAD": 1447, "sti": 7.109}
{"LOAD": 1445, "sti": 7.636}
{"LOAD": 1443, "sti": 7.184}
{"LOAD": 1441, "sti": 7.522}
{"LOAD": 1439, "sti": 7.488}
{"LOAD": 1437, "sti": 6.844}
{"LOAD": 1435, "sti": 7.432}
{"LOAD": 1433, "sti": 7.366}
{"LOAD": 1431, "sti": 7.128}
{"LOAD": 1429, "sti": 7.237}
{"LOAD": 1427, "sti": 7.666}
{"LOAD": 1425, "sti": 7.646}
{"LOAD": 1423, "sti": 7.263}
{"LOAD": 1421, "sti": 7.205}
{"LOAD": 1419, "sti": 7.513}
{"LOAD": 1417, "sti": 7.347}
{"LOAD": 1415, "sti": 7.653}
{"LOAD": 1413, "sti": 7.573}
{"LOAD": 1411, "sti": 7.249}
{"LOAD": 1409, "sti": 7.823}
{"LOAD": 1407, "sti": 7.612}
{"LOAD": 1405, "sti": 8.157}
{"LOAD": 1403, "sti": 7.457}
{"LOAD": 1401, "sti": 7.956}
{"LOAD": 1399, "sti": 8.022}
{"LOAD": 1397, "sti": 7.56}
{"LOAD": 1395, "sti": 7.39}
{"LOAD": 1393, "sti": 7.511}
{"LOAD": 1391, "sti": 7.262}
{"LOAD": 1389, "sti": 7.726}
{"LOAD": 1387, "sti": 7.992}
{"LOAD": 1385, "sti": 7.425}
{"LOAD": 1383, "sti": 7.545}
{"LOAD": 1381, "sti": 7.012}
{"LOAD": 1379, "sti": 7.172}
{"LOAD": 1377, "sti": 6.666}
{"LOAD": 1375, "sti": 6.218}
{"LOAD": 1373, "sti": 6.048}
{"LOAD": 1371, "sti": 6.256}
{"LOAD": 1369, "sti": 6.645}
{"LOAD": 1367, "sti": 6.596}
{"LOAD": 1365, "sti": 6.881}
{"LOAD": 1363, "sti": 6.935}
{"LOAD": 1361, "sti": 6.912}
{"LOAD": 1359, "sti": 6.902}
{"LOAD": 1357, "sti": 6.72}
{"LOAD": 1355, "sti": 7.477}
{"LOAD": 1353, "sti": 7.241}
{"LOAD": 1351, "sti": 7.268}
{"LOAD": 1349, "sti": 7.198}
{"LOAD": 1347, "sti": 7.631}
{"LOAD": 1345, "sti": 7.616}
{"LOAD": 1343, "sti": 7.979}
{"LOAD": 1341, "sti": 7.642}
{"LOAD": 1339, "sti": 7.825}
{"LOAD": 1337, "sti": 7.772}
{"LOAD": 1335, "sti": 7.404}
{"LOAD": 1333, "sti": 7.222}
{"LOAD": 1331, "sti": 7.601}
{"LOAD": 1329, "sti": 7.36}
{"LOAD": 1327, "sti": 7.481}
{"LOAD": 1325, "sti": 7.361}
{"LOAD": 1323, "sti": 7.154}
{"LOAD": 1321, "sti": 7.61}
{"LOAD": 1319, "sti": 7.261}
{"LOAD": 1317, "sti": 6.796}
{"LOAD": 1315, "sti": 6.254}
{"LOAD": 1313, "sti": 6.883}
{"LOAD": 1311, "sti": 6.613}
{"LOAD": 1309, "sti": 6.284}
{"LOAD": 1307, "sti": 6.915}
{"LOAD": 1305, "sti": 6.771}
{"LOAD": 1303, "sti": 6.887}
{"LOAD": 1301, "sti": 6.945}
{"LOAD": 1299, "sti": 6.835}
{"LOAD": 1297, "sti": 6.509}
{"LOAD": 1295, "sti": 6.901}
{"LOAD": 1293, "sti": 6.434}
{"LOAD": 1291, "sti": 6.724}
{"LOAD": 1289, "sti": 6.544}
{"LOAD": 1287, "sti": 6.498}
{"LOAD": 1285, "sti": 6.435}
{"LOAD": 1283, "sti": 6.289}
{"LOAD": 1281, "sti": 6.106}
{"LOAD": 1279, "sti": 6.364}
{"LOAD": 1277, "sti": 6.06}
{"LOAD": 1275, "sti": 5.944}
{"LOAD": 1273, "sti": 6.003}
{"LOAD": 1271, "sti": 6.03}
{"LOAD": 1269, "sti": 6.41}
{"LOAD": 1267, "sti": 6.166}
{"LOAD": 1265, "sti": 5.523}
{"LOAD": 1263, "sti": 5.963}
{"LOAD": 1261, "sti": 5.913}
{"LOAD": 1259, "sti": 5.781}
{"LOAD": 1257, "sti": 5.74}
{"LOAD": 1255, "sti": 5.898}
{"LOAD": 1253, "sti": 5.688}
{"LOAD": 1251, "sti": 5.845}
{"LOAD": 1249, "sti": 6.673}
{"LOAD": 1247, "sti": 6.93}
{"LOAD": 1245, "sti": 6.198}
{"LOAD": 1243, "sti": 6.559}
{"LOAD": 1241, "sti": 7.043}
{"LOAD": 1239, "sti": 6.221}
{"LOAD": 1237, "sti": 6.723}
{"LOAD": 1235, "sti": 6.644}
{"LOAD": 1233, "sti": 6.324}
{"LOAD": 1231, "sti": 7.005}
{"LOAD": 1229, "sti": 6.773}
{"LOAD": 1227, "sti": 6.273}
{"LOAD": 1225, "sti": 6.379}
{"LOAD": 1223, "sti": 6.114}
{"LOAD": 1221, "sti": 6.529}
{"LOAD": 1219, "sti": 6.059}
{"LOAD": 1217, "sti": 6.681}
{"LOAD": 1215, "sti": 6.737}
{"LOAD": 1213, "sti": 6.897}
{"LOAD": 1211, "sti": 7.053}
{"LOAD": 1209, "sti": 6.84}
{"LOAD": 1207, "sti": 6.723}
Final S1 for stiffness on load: -4.2 N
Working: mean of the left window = 6.05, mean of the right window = 7.52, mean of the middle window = 7.29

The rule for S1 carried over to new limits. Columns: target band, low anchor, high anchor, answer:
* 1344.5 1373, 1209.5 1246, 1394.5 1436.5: 1.0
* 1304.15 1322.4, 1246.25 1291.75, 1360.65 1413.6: -0.7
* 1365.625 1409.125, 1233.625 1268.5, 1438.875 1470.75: -3.5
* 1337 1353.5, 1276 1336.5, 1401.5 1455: -1.3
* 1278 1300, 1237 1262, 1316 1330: 0.9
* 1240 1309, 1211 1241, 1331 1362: 5.6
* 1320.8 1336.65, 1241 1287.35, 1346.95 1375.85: -1.9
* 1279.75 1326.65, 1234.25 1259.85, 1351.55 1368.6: -0.8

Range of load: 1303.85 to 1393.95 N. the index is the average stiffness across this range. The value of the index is 7.13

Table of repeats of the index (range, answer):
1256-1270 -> 5.93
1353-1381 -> 6.75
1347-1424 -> 7.25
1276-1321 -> 6.63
